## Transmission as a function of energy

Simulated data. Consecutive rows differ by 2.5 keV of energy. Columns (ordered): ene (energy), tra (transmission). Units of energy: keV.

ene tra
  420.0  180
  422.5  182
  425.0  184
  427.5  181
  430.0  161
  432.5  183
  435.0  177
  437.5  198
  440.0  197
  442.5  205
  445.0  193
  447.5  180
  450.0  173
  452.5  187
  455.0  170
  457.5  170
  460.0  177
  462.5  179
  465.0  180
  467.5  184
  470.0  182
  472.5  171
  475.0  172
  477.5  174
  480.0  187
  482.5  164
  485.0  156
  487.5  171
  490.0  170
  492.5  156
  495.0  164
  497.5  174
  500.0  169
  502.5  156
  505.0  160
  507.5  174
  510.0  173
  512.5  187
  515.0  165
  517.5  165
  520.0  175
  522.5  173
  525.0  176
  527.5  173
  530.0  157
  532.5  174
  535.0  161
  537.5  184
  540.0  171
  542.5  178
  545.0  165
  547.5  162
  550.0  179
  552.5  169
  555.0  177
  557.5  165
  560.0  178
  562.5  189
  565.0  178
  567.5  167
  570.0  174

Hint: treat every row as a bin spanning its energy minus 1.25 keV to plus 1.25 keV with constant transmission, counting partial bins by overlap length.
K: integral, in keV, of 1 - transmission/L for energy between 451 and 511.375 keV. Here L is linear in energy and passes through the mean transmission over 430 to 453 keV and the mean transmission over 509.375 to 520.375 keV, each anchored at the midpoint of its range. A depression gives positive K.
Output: 2.5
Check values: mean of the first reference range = 187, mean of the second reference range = 173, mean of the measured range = 172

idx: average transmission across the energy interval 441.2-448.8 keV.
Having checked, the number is 193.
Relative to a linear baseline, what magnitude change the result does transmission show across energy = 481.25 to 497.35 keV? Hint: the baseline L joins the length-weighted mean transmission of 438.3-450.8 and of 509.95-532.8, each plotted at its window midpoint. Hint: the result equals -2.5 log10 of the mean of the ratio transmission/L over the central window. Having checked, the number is 0.097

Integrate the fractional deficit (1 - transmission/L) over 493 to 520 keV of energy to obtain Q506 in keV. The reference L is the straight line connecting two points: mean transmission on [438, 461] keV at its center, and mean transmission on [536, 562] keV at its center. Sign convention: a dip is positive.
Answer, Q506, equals 1.39 keV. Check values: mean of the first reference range 184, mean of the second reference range 173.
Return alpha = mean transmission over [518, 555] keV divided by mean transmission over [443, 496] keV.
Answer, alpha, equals 1.0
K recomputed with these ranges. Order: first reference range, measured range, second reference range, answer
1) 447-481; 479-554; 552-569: 2.78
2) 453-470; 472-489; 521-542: 0.50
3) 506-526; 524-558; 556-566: 0.92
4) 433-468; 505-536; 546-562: 0.93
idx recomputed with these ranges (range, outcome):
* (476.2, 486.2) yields 170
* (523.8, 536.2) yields 168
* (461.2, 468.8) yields 181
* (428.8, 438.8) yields 180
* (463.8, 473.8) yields 179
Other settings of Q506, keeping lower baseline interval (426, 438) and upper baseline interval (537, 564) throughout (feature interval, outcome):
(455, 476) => 0.1 keV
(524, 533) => 0.3 keV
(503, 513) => 0.3 keV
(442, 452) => -0.5 keV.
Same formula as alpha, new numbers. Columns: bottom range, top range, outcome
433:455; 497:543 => 0.91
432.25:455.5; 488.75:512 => 0.89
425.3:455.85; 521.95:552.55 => 0.93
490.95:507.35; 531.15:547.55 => 1.04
